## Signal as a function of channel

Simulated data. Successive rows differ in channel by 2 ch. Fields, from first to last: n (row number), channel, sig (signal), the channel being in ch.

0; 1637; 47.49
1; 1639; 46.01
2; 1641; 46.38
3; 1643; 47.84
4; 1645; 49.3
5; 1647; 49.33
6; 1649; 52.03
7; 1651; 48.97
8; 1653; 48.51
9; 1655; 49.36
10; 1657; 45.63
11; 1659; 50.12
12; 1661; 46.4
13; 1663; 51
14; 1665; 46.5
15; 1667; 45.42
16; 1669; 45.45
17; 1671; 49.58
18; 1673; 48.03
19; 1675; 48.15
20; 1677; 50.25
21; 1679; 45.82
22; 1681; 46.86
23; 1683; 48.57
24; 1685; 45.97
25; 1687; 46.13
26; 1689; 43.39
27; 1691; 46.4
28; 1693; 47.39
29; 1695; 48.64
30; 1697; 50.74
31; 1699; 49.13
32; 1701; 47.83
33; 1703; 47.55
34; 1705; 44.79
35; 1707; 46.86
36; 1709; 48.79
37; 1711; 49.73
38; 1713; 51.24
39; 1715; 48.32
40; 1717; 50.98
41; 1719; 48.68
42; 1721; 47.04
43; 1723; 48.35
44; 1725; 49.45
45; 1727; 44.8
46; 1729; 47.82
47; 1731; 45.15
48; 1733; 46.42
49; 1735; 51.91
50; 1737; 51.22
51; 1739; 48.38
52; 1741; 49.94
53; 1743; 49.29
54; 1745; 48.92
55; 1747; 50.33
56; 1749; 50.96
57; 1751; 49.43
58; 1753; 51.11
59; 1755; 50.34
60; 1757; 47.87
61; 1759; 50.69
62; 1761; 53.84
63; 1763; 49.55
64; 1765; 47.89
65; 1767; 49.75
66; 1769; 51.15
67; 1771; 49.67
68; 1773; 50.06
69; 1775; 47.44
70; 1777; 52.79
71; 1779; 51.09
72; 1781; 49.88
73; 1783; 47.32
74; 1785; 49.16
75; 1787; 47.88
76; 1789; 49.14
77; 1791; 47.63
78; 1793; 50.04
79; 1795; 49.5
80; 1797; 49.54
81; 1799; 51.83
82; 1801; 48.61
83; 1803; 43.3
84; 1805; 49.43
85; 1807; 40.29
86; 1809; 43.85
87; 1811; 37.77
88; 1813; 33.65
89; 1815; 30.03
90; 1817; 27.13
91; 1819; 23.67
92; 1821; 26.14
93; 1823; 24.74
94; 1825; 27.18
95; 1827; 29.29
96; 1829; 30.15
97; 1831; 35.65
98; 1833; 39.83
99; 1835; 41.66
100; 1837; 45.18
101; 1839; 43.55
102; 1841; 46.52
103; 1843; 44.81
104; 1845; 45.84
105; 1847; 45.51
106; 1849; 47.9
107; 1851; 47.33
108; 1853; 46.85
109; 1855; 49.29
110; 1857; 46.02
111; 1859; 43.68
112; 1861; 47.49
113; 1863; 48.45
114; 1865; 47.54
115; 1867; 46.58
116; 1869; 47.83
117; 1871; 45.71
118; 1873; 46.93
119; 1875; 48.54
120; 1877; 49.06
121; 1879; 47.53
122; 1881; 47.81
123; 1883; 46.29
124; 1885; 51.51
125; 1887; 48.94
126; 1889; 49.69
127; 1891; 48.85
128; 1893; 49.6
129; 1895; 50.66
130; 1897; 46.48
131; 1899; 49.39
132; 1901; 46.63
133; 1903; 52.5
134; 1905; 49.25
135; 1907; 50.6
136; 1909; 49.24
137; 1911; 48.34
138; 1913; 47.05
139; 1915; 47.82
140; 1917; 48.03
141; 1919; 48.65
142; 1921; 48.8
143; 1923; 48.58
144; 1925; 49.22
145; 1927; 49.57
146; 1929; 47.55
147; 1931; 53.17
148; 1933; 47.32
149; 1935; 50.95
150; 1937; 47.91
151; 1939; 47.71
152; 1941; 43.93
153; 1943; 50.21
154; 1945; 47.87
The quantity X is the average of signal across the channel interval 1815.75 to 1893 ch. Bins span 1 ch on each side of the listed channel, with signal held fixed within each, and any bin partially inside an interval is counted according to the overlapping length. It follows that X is 42.9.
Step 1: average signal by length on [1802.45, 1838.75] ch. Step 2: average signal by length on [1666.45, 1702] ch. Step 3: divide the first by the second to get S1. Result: 0.7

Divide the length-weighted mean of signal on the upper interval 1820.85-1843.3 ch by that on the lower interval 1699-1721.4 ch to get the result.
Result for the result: 0.75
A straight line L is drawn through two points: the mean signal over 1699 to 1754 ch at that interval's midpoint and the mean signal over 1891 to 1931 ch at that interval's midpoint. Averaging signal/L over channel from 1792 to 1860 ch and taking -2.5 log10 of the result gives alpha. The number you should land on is 0.20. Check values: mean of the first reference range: 48.7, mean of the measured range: 40.8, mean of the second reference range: 48.9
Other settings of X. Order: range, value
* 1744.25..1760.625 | 50.1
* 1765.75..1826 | 43.3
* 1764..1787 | 49.6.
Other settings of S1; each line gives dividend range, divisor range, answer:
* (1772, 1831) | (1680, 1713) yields 0.87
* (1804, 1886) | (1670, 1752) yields 0.87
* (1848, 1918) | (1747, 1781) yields 0.96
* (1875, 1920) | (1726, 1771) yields 0.99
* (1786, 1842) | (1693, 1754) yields 0.82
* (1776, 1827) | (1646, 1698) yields 0.87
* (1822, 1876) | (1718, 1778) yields 0.87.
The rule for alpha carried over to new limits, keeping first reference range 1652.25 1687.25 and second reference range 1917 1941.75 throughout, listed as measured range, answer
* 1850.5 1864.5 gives 0.031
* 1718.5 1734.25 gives 0.015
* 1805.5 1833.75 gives 0.434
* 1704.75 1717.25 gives -0.021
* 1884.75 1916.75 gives -0.012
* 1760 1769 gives -0.051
